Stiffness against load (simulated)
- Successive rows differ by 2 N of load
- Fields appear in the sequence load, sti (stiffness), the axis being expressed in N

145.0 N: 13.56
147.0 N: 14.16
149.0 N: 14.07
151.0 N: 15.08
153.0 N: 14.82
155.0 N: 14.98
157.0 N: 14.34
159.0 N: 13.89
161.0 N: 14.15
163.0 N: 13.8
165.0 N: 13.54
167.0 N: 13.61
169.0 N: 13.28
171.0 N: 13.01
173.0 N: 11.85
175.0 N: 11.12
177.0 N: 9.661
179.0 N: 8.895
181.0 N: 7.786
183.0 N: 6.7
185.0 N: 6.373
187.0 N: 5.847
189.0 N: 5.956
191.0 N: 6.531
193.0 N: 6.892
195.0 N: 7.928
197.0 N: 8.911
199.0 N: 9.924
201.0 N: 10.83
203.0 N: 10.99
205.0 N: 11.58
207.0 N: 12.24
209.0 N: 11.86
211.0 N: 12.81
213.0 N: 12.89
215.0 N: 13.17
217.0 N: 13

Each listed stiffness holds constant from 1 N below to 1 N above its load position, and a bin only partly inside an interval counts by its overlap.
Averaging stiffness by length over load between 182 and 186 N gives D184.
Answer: 6.54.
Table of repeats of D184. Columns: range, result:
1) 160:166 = 13.8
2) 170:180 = 10.9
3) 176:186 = 7.88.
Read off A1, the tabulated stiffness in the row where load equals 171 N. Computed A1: 13.01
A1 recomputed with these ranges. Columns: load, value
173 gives 11.85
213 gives 12.89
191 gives 6.531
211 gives 12.81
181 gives 7.786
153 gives 14.82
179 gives 8.895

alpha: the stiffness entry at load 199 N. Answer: 9.924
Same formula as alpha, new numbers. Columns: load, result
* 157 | 14.34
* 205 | 11.58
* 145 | 13.56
